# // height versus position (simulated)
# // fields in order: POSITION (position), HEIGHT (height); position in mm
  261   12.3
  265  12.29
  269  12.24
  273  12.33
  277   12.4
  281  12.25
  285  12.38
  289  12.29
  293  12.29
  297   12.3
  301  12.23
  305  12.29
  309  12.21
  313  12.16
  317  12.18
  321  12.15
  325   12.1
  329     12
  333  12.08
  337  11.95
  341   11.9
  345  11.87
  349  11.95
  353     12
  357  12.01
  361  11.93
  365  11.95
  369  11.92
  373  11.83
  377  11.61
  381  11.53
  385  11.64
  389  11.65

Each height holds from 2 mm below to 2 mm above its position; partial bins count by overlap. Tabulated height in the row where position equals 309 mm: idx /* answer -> 12.21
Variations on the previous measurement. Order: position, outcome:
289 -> 12.29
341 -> 11.9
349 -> 11.95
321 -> 12.15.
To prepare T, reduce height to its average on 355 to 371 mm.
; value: 12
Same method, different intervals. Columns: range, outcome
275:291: 12.3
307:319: 12.2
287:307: 12.3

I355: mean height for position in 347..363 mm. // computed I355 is 12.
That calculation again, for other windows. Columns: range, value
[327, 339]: 12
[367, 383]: 11.7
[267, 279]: 12.3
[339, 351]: 11.9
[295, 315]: 12.2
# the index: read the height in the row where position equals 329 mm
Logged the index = 12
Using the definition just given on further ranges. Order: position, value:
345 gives 11.87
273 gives 12.33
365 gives 11.95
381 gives 11.53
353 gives 12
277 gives 12.4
